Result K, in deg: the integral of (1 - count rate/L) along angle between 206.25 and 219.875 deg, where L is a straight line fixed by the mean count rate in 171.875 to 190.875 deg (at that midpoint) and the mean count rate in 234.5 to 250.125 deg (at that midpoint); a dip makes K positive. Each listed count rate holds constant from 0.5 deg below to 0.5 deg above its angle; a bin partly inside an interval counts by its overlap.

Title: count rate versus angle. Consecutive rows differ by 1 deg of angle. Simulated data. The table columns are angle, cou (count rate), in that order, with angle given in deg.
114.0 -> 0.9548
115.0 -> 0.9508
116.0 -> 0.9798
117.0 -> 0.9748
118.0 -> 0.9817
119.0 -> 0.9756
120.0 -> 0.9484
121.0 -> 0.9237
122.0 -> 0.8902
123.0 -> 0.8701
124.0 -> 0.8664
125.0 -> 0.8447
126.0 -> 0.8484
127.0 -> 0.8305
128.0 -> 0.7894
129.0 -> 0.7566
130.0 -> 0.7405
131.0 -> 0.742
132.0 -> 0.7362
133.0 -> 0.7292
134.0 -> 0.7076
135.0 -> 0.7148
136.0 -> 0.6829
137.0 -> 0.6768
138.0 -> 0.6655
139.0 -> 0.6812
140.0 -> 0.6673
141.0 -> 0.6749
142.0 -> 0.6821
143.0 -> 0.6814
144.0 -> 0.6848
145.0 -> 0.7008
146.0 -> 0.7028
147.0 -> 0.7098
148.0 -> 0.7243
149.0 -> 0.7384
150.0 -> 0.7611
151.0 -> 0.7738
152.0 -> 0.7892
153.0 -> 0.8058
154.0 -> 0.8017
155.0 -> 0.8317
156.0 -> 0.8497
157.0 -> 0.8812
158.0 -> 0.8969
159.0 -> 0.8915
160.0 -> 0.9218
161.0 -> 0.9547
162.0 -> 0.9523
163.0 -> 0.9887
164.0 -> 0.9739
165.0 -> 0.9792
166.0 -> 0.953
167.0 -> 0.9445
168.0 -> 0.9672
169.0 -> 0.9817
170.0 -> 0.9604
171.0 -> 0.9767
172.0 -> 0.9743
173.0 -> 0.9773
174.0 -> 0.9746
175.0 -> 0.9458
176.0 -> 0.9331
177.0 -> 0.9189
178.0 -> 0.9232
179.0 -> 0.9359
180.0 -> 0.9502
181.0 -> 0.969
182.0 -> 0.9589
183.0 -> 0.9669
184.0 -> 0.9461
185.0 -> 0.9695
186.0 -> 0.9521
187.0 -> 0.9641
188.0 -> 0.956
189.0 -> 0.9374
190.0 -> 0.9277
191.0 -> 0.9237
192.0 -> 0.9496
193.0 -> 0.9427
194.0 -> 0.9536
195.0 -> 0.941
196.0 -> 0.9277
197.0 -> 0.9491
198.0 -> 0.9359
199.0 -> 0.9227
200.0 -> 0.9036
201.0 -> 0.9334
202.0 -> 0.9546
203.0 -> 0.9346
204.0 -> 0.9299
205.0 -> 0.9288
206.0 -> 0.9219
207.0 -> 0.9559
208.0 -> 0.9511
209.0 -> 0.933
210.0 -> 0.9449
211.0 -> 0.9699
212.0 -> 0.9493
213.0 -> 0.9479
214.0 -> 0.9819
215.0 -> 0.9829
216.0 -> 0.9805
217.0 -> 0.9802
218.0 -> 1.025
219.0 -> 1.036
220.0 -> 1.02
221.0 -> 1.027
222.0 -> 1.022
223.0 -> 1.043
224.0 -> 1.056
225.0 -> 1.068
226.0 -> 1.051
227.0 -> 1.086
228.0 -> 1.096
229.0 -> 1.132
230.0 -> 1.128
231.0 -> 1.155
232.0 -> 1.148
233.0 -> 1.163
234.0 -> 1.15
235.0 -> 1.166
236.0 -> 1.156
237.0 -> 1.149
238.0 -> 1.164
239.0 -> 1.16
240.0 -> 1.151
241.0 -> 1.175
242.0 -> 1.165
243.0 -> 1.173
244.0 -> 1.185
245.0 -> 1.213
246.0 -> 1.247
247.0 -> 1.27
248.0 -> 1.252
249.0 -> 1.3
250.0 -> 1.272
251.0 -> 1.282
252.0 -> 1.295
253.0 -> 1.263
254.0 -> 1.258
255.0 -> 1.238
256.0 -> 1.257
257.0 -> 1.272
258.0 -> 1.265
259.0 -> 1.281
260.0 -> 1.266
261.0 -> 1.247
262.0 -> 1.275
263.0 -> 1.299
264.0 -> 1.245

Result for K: 1.35 deg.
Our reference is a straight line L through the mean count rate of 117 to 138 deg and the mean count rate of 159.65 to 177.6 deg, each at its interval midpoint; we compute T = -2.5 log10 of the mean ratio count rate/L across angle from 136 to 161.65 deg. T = 0.17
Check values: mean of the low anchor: 0.813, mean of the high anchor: 0.96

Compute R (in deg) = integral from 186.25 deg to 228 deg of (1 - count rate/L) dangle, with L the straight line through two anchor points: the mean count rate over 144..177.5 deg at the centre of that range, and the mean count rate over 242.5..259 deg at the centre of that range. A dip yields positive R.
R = 3.9 deg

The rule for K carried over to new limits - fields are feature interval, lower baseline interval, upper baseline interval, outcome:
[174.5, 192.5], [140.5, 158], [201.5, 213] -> -1.6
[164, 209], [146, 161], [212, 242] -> -0.8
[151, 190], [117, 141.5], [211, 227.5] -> -1.6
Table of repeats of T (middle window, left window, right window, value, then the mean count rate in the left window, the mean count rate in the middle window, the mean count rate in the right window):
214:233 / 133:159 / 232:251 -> 0.053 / 0.742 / 1.06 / 1.2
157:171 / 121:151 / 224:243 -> -0.111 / 0.745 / 0.95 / 1.14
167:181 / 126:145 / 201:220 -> -0.137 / 0.717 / 0.955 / 0.962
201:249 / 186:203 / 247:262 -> 0.037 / 0.939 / 1.07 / 1.27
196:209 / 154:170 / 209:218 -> 0.029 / 0.928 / 0.935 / 0.969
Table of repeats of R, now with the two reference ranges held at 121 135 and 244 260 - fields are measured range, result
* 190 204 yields 1.59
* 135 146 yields 2.11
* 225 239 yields 0.64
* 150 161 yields 0.68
